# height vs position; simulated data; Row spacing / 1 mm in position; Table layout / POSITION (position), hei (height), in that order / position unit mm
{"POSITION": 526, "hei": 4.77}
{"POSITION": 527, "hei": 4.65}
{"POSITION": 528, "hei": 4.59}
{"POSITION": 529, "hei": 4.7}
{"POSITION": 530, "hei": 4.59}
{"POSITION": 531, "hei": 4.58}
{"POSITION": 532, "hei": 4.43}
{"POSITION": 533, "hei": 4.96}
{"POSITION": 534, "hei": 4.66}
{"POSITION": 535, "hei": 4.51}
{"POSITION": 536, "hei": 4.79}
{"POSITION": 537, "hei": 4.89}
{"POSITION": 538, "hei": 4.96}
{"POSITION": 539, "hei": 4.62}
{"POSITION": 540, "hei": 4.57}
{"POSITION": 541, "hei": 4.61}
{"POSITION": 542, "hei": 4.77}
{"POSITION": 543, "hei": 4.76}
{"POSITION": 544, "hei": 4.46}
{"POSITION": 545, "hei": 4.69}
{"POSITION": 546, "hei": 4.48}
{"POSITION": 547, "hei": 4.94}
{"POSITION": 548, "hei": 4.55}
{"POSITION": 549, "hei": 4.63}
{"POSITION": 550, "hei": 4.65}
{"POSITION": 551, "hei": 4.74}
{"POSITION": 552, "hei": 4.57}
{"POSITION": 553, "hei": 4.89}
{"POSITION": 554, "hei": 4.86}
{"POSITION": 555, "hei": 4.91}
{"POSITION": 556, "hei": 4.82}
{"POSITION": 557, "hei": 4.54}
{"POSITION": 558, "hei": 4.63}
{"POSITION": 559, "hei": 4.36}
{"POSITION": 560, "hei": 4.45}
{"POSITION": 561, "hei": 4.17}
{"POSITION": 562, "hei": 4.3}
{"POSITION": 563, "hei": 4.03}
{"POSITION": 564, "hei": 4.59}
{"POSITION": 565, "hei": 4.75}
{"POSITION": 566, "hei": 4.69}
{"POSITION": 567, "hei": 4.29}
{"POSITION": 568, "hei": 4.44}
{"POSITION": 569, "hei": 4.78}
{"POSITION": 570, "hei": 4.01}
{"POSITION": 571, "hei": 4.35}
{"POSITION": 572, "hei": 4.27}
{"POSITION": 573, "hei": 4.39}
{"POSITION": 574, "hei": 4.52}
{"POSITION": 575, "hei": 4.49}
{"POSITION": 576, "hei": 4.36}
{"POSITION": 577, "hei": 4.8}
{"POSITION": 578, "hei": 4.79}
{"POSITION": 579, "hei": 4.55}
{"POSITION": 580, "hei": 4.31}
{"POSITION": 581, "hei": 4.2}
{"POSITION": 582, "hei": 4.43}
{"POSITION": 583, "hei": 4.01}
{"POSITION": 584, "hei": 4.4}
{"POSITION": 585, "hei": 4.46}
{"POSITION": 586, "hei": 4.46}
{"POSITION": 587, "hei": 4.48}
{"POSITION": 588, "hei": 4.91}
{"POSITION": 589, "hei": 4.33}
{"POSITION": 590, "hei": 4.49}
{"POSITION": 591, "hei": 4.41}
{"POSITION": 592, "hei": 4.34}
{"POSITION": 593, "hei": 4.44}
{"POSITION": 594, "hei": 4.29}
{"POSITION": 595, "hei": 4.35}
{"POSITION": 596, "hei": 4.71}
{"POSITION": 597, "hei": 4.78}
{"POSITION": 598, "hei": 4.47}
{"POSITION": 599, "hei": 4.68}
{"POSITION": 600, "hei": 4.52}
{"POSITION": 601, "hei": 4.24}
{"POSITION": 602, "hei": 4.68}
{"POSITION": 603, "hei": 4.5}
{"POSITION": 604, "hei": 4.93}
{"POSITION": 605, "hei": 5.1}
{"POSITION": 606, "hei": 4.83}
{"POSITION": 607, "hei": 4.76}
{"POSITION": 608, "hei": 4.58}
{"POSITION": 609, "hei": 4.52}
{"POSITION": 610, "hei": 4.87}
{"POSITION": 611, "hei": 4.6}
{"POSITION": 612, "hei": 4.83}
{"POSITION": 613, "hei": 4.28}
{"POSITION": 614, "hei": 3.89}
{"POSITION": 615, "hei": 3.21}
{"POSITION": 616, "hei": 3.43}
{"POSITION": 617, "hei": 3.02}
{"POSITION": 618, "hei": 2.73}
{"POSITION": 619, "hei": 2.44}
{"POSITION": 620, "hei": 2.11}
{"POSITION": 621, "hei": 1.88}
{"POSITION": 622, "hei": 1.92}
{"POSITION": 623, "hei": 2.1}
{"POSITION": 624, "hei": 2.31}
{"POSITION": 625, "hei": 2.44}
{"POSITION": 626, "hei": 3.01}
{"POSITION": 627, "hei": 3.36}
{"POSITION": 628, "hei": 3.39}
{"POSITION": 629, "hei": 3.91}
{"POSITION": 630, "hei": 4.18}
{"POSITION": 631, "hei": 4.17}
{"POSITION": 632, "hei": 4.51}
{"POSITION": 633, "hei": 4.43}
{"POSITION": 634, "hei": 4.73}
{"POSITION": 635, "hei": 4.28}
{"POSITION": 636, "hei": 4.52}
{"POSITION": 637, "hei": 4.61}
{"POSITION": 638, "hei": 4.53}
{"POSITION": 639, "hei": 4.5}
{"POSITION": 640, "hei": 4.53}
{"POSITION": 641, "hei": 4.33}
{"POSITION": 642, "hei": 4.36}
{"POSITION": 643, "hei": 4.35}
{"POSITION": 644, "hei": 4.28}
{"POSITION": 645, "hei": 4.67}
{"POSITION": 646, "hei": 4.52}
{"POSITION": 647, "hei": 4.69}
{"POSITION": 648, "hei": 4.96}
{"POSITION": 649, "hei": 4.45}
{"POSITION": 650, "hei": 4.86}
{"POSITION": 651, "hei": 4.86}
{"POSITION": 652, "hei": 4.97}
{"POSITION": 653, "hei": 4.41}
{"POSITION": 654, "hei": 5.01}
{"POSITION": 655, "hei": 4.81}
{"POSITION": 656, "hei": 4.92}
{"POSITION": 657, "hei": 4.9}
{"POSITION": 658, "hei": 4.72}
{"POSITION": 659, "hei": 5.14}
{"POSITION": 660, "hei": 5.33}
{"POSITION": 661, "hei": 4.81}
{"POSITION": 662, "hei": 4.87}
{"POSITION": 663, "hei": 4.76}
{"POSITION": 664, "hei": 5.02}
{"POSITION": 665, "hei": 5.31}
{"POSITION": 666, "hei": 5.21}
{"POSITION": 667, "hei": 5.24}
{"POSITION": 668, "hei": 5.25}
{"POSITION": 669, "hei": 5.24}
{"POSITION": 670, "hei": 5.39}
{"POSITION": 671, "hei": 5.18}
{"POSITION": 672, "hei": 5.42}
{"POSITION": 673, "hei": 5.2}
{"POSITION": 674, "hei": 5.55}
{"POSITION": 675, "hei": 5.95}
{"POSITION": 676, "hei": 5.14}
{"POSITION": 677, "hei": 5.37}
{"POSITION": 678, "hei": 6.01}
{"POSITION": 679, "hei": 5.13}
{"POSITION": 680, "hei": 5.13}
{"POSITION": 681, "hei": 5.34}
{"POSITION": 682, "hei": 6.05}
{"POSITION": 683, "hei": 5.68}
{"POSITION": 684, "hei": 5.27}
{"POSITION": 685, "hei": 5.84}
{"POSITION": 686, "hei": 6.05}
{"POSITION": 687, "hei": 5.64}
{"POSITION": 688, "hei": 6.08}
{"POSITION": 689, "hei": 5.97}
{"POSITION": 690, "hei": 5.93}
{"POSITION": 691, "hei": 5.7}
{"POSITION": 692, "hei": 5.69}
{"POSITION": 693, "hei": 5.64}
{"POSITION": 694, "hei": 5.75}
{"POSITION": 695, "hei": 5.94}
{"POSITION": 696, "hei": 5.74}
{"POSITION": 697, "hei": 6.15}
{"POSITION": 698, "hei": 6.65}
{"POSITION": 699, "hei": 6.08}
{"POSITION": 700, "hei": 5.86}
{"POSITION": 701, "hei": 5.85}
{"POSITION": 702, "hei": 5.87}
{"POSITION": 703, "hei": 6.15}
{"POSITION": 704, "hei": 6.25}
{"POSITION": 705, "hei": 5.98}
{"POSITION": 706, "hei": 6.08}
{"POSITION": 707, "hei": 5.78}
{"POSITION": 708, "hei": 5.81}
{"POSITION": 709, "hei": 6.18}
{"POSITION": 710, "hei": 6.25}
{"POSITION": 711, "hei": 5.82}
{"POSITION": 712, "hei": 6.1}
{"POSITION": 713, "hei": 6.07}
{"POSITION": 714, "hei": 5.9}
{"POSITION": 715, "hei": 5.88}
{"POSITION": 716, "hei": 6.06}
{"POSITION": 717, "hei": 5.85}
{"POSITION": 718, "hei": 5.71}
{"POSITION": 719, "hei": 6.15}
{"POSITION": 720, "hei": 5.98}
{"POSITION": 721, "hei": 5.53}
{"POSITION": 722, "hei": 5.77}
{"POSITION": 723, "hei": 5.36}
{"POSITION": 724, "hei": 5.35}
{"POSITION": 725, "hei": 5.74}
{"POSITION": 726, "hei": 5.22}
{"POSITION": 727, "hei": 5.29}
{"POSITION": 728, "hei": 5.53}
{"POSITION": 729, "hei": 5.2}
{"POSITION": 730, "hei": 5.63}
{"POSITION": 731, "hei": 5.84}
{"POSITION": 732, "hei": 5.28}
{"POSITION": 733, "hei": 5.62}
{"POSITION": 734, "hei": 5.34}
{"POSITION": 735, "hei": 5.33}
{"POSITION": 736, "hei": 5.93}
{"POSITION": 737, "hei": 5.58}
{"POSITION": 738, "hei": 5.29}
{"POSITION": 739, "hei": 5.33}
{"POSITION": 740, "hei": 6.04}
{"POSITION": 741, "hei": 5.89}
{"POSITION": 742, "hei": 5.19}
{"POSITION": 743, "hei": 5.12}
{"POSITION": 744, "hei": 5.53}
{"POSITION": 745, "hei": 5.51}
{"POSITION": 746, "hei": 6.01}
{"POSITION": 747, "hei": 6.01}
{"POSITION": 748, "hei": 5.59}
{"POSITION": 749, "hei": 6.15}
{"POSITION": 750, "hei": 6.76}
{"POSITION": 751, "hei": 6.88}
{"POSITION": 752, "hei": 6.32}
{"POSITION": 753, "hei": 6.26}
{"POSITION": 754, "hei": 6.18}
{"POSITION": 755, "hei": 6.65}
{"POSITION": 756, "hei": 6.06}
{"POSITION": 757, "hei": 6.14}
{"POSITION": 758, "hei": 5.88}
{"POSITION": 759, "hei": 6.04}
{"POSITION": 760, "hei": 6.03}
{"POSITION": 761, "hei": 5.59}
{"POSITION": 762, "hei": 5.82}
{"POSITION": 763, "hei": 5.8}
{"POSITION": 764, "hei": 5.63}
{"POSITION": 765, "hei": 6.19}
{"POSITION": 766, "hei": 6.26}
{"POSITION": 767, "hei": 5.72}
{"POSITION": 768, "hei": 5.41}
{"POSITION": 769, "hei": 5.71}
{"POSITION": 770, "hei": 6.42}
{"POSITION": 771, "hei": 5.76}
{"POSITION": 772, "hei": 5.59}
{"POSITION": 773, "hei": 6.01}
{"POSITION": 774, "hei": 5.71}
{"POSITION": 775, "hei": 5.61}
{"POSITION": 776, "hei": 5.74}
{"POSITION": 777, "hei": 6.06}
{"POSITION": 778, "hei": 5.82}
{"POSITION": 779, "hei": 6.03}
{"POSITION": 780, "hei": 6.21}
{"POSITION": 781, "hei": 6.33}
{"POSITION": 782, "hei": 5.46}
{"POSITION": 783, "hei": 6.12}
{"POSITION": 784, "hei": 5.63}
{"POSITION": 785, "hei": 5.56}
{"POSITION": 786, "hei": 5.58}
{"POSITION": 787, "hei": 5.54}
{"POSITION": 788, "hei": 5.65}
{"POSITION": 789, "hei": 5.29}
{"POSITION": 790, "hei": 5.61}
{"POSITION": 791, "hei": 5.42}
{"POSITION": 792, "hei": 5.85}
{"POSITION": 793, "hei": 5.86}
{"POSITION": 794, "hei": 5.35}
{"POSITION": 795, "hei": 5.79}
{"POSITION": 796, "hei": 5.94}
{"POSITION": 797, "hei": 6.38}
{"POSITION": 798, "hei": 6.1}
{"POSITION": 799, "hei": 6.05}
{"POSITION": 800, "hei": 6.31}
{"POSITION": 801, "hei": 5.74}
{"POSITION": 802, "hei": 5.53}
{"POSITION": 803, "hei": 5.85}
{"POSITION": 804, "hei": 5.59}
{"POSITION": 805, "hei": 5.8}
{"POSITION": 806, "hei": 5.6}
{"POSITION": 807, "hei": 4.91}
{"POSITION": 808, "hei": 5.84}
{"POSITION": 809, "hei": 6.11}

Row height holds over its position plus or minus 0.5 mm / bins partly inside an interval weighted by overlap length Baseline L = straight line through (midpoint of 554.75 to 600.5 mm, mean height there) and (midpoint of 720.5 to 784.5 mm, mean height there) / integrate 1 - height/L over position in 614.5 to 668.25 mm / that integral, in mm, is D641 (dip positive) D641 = 8.7 mm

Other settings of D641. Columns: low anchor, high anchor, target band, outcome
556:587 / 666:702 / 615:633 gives 7.1 mm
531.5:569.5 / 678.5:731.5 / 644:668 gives 2.4 mm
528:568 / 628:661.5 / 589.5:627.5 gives 5.9 mm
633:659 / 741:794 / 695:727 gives -3.7 mm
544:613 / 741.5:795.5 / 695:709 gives -1.6 mm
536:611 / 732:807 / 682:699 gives -1.8 mm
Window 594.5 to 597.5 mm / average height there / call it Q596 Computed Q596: 4.61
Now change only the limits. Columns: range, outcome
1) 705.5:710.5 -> 6.02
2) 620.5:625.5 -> 2.13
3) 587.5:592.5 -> 4.5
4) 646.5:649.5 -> 4.7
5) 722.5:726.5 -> 5.42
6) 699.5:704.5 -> 6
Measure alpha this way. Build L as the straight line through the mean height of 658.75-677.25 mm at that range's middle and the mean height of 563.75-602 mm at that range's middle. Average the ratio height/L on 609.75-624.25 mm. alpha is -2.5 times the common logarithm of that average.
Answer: 0.45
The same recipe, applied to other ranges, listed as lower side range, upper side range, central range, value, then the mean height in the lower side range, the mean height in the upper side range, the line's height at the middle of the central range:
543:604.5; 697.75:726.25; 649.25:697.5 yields 0.03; 4.52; 5.91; 5.52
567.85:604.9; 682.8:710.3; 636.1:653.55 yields 0.15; 4.48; 5.92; 5.25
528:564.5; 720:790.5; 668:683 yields -0.02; 4.63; 5.78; 5.34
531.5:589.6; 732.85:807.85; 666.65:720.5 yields -0.08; 4.56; 5.82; 5.36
